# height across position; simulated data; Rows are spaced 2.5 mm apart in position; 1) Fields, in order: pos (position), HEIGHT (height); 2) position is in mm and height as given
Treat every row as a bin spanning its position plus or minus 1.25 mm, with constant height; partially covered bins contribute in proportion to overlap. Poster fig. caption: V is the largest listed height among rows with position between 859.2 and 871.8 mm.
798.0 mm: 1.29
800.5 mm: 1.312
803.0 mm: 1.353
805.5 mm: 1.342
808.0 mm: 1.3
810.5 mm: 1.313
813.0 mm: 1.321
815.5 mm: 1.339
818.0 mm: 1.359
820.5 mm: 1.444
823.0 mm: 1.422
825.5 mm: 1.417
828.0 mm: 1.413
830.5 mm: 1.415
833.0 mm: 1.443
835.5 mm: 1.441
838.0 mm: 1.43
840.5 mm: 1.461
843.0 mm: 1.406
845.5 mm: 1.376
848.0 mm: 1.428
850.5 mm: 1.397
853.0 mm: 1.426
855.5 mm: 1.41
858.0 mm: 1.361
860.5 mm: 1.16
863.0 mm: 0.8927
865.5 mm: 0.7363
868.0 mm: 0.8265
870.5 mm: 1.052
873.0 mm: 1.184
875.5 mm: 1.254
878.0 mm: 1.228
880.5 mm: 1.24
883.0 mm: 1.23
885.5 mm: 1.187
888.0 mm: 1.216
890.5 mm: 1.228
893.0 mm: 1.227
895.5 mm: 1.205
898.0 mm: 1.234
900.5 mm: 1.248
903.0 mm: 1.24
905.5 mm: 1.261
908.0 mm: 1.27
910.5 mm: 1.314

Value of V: 1.16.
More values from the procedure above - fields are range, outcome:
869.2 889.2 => 1.254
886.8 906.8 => 1.261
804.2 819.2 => 1.359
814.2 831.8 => 1.444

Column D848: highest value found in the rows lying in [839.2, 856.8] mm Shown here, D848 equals 1.461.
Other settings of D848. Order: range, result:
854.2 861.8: 1.41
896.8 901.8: 1.248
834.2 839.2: 1.441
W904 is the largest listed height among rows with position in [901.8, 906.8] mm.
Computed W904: 1.261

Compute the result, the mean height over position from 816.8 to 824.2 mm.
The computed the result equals 1.41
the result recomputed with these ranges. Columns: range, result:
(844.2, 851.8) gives 1.4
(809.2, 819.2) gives 1.33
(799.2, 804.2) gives 1.33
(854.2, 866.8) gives 1.11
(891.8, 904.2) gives 1.23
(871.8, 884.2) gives 1.23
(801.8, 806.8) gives 1.35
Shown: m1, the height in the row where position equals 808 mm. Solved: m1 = 1.3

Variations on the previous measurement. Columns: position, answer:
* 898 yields 1.234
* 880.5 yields 1.24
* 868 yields 0.8265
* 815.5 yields 1.339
